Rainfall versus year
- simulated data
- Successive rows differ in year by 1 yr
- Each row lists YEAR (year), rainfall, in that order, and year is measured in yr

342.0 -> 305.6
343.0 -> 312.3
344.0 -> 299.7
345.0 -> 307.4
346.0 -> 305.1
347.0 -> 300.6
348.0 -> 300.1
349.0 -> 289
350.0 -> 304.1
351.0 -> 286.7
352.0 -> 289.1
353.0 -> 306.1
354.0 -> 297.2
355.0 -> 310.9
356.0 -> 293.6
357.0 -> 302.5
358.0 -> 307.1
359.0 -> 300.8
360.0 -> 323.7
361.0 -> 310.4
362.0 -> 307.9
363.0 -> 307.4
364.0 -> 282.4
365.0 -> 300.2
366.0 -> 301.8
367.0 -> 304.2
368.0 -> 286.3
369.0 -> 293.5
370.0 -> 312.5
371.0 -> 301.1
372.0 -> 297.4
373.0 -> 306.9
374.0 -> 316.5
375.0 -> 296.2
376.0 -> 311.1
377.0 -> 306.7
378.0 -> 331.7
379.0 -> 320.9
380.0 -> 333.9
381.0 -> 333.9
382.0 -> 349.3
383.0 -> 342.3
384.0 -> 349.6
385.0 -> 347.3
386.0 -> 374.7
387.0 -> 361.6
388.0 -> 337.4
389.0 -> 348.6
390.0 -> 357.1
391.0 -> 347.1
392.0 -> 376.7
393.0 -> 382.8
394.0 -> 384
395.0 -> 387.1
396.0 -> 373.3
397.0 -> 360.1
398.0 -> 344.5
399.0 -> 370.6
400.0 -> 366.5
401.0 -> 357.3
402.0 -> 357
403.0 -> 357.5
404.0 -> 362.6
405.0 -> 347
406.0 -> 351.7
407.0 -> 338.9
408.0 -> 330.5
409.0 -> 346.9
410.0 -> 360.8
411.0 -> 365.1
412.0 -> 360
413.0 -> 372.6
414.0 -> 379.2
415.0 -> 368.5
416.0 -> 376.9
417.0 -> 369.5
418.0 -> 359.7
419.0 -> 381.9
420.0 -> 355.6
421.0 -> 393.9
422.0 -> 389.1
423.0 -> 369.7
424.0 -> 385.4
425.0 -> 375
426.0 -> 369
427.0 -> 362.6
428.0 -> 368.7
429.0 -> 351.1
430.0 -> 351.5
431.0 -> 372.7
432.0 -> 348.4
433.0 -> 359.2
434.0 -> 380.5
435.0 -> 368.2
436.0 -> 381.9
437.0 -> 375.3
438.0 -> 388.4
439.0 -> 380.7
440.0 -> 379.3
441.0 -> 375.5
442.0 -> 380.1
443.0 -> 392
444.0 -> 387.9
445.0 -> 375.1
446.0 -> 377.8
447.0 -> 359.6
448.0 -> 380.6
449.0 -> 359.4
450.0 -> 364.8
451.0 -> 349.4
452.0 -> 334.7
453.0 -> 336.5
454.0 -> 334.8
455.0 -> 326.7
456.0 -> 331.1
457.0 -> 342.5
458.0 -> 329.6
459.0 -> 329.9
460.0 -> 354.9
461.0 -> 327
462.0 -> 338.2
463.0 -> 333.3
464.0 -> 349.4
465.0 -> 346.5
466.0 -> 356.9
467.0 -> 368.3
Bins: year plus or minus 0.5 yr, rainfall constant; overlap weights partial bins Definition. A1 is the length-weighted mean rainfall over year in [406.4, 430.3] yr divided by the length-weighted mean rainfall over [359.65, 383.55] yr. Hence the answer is 1.2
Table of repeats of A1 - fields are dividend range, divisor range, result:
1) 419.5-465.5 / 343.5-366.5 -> 1.20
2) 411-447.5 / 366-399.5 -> 1.11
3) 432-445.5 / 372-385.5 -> 1.16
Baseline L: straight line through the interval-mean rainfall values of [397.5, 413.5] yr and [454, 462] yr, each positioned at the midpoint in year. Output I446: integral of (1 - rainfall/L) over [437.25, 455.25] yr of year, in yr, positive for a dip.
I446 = -1.43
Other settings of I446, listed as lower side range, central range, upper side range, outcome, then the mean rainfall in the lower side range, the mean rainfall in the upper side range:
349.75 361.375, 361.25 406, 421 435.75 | -1.0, 303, 369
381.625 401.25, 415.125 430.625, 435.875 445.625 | 0.1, 361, 382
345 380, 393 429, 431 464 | -3.3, 304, 359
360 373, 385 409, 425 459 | -2.4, 302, 363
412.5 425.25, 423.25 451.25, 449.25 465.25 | -1.1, 375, 340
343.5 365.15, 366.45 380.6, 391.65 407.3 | 0.8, 301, 364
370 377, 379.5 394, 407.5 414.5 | -1.3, 306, 359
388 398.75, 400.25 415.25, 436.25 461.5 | 0.3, 365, 359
